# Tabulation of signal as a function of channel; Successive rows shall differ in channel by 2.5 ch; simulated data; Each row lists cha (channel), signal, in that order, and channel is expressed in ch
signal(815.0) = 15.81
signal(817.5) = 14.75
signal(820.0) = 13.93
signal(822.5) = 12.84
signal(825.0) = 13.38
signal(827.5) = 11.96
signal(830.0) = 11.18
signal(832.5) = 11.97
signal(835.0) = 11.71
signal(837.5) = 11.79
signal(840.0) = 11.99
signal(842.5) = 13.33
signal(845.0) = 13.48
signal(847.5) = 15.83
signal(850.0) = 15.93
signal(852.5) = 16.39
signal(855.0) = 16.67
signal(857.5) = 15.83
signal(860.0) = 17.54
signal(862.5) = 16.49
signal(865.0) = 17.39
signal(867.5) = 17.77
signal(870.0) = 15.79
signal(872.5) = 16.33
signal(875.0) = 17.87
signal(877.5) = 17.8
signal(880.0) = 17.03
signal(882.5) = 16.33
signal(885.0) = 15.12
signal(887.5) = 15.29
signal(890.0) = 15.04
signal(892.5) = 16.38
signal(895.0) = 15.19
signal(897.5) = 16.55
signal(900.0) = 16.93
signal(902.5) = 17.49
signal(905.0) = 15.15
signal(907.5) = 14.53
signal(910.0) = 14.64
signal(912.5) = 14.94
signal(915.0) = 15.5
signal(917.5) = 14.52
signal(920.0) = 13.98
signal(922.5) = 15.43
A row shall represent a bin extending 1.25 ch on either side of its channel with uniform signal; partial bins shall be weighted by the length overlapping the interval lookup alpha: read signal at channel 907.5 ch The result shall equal 14.53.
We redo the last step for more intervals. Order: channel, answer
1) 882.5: 16.33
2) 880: 17.03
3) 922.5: 15.43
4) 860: 17.54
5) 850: 15.93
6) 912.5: 14.94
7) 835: 11.71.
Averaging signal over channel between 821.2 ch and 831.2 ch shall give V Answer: 12.4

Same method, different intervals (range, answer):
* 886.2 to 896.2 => 15.5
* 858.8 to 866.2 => 17.1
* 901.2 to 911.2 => 15.5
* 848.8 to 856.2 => 16.3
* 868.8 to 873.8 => 16.1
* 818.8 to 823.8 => 13.4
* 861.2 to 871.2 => 16.9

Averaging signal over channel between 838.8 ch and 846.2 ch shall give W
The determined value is 12.9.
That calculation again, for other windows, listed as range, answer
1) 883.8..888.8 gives 15.2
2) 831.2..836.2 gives 11.8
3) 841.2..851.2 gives 14.6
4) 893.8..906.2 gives 16.3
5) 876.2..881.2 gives 17.4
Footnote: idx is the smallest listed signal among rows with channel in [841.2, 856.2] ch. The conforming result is 13.33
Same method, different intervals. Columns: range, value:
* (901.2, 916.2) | 14.53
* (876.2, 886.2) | 15.12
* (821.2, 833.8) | 11.18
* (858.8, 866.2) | 16.49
